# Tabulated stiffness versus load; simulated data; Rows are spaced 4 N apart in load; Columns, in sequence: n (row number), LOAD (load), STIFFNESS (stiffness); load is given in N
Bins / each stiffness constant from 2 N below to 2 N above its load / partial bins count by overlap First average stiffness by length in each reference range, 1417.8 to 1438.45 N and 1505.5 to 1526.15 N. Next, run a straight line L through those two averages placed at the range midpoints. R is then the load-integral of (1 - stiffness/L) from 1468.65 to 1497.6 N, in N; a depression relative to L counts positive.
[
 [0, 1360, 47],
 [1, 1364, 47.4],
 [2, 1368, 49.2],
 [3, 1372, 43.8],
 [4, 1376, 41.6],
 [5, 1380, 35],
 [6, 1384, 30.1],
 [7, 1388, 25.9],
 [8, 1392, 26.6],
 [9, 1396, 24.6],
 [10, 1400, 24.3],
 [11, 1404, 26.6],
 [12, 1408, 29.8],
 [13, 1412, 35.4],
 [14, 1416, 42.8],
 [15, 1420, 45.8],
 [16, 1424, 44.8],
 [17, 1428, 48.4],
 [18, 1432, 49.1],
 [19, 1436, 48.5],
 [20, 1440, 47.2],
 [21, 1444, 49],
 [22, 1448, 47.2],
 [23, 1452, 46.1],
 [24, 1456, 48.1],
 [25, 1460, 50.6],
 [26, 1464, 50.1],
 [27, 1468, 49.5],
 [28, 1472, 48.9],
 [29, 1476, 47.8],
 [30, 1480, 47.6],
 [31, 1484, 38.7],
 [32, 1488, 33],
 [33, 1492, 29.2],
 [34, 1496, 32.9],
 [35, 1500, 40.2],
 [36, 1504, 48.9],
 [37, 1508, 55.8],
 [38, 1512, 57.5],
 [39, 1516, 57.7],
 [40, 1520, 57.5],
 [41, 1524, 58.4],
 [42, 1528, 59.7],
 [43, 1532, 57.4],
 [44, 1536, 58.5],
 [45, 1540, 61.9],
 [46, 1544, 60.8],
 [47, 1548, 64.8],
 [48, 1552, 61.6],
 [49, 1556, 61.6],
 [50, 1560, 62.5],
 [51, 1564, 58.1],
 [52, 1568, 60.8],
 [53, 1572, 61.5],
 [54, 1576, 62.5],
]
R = 7.1 N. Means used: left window 47.3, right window 57.2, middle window 40.3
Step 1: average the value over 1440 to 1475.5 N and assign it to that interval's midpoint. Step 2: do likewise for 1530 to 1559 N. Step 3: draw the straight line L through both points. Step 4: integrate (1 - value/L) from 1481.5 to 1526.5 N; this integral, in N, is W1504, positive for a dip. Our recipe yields 7.3 N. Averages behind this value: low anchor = 48.6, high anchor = 61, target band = 46.5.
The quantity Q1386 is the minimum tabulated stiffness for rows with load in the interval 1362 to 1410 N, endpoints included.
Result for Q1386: 24.3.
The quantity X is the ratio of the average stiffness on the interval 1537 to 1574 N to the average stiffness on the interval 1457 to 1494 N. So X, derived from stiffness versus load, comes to 1.39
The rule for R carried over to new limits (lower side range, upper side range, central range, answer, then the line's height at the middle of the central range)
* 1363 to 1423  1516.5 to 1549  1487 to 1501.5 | 5.28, 52.9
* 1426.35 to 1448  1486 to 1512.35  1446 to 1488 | -1.56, 45.1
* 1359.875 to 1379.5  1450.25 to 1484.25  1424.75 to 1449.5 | -0.57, 47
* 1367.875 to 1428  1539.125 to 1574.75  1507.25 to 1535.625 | -1.14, 55.6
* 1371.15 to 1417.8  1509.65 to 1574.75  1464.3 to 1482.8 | -0.51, 46.9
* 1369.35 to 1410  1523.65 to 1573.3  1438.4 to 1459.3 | -2.78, 42.1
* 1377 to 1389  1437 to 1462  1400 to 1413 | 2.86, 37.4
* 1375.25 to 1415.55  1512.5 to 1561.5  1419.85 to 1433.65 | -3.90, 36.8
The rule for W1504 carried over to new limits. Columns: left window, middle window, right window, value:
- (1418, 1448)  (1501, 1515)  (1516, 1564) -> 0.8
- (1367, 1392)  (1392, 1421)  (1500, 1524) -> 6.0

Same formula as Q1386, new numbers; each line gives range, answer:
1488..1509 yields 29.2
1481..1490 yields 33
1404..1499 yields 26.6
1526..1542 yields 57.4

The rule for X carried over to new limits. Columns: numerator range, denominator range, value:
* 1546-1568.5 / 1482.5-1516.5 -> 1.43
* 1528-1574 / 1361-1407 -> 1.77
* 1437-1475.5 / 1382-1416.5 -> 1.67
